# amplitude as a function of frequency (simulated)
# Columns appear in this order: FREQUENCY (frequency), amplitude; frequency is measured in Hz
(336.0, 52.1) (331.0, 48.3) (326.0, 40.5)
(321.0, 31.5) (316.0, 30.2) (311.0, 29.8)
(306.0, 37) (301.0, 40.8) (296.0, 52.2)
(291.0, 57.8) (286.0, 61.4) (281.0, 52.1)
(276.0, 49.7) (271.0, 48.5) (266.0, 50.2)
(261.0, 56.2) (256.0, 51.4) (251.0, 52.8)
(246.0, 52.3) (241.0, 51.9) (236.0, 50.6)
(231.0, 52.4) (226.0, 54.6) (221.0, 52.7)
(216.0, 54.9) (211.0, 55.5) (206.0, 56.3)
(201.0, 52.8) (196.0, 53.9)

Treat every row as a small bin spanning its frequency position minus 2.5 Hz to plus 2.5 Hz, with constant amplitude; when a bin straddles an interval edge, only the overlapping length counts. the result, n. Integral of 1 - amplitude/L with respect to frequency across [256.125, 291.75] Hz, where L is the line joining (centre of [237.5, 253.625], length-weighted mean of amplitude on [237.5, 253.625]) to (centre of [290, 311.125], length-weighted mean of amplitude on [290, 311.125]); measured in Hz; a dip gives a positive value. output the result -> -4.1 Hz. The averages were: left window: 52.2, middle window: 53.3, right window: 44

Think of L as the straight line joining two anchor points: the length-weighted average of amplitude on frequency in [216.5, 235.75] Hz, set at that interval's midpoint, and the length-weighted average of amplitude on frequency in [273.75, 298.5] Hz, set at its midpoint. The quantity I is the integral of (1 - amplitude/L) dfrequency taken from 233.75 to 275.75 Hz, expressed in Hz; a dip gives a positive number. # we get 1.73 Hz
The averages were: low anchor 53.1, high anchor 54.7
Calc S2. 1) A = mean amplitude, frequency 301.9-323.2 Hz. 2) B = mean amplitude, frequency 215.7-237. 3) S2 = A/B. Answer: 0.62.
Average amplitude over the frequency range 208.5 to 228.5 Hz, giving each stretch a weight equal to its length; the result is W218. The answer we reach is 54.4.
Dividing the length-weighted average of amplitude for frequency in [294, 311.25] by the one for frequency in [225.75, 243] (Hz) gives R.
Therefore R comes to 0.79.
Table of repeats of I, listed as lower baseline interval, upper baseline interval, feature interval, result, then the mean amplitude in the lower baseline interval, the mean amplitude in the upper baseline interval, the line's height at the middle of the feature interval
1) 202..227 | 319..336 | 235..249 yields -0.03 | 54.7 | 42.1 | 51.6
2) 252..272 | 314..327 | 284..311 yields -4.38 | 51.9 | 33.5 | 40.7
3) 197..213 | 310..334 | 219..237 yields -0.54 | 54.8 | 36.8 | 51.2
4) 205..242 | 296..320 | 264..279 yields -2.03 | 53.6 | 36.1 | 43.7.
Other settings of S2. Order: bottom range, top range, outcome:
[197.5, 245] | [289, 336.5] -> 0.77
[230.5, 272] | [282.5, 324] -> 0.82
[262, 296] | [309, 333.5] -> 0.68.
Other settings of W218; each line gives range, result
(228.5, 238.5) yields 51.5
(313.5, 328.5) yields 34.1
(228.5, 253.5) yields 52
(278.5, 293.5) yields 57.1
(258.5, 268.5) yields 53.2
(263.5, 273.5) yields 49.4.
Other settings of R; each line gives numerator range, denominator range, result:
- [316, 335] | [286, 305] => 0.78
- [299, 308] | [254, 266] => 0.73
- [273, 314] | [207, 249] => 0.89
